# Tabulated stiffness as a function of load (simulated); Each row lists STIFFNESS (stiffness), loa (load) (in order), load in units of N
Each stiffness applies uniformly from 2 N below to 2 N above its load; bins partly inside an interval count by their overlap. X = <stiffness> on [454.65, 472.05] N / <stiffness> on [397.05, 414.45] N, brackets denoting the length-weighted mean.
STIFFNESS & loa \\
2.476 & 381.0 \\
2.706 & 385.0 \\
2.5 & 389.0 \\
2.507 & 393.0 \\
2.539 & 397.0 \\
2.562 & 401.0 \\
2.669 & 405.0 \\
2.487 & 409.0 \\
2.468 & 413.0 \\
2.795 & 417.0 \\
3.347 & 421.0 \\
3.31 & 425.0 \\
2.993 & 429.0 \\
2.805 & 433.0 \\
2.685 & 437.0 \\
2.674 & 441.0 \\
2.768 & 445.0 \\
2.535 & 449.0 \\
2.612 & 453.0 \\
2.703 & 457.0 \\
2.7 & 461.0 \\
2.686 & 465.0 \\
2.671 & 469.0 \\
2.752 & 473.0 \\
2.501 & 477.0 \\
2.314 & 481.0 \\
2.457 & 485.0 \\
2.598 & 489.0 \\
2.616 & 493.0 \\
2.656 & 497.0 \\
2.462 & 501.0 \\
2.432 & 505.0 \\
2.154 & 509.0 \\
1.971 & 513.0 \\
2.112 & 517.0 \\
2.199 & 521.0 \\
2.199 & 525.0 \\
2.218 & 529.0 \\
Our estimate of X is 1.06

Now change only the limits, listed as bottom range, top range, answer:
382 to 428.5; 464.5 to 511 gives 0.93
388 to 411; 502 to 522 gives 0.86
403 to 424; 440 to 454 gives 0.95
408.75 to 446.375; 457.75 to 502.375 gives 0.91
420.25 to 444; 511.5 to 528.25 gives 0.73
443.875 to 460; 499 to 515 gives 0.85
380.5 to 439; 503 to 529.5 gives 0.80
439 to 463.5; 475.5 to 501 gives 0.95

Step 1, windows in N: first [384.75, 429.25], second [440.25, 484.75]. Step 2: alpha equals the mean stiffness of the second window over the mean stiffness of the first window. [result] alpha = 1.0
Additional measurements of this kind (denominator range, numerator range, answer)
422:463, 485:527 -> 0.84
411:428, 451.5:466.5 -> 0.90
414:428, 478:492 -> 0.80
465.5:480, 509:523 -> 0.80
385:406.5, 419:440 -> 1.17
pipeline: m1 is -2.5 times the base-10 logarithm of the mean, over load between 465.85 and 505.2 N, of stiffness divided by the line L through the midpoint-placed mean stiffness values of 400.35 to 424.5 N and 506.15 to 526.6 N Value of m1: -0.10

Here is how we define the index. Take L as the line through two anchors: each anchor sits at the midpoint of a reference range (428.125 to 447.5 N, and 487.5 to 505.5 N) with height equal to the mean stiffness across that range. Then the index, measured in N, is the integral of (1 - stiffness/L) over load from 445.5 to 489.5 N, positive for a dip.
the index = 1.1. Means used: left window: 2.77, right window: 2.56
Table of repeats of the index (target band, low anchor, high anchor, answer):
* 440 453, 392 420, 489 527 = -0.8 N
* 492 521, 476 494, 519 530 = 0.2 N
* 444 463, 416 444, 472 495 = 0.7 N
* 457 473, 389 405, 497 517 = -2.1 N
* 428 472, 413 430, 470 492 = 1.4 N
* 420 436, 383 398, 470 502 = -3.2 N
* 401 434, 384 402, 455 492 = -3.5 N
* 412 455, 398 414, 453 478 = -3.6 N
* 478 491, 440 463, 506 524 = -0.4 N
